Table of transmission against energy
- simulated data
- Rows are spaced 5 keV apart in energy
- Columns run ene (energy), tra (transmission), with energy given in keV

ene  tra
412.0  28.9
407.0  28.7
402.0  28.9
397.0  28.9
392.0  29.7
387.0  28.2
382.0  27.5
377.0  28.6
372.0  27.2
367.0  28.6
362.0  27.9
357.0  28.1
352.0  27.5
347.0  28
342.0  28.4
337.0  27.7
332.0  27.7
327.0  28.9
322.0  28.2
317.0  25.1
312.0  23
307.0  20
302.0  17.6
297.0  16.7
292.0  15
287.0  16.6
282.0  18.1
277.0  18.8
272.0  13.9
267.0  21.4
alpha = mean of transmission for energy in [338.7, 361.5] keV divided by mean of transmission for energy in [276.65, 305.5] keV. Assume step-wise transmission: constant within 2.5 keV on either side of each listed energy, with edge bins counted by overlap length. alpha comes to 1.64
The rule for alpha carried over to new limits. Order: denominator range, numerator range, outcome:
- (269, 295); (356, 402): 1.71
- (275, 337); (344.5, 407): 1.31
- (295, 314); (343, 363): 1.45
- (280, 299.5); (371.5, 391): 1.70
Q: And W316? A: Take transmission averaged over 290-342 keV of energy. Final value 23.3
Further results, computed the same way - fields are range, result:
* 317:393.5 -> 28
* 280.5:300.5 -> 16.6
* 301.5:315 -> 20.8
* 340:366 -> 28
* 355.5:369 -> 28.2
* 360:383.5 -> 28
